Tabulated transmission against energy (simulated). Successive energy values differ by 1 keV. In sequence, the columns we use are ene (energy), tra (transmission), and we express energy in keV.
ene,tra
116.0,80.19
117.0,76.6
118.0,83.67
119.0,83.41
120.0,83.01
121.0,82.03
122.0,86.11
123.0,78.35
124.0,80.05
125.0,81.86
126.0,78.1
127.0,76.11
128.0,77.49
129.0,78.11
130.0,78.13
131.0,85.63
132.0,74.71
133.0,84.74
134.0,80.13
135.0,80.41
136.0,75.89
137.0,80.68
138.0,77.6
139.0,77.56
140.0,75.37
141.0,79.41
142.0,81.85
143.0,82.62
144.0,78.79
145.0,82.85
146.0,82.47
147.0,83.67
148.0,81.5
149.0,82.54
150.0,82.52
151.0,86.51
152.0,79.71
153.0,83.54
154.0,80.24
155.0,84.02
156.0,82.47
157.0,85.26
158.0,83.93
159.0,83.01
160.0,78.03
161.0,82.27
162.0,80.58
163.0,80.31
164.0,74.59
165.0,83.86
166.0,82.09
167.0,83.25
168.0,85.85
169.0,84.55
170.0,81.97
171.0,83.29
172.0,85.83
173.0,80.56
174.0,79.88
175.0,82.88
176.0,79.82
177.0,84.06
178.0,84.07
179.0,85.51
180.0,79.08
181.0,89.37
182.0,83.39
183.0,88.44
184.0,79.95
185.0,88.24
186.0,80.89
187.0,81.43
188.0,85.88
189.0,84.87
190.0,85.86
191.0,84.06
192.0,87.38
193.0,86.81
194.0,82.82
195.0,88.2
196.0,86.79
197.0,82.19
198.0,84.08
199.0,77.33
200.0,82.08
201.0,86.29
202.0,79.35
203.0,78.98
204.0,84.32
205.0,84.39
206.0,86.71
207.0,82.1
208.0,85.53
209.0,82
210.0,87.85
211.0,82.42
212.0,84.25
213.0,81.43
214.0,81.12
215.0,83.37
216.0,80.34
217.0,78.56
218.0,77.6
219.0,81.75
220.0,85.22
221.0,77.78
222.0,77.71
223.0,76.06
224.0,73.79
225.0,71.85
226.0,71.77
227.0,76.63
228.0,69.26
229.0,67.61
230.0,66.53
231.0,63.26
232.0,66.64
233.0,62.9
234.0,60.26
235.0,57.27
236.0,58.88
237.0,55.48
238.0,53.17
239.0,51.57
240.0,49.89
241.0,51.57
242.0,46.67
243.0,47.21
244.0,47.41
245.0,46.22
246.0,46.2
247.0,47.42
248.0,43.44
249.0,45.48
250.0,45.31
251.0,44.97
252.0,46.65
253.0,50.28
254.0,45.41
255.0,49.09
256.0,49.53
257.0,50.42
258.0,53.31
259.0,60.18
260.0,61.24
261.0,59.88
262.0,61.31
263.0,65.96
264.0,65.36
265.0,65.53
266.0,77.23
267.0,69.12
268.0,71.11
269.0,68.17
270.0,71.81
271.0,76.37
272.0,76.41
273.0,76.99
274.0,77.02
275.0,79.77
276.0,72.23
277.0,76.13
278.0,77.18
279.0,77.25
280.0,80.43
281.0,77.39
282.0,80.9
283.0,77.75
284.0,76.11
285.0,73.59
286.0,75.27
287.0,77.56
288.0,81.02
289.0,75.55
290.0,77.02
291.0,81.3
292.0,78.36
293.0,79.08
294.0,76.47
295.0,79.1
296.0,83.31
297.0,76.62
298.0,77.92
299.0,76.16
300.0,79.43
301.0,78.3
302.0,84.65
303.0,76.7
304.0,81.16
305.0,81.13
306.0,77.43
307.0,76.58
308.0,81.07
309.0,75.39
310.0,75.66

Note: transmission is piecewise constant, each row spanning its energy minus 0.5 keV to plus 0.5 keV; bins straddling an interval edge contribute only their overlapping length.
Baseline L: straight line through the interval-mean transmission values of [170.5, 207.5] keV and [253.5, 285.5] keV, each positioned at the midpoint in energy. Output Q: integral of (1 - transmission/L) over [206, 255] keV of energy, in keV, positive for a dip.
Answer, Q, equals 7.4 keV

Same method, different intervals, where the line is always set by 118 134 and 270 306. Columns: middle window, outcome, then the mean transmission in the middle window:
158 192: -1.4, 83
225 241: 3.4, 62.1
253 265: 3.3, 56.6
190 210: -1.1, 83.9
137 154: -0.2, 81.1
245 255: 4.1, 46.3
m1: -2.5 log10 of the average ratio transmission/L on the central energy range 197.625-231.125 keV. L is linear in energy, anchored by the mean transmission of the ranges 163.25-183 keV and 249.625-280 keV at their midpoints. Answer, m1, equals -0.06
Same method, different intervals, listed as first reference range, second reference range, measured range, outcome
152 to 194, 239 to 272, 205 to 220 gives -0.179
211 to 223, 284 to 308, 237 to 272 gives 0.387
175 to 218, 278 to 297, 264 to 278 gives 0.079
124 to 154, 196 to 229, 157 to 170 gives -0.022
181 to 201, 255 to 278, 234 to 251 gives 0.414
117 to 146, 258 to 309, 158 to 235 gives -0.035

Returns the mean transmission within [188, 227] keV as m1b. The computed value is 82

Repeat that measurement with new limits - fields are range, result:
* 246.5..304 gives 69.2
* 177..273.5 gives 70.7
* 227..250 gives 55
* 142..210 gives 83.1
